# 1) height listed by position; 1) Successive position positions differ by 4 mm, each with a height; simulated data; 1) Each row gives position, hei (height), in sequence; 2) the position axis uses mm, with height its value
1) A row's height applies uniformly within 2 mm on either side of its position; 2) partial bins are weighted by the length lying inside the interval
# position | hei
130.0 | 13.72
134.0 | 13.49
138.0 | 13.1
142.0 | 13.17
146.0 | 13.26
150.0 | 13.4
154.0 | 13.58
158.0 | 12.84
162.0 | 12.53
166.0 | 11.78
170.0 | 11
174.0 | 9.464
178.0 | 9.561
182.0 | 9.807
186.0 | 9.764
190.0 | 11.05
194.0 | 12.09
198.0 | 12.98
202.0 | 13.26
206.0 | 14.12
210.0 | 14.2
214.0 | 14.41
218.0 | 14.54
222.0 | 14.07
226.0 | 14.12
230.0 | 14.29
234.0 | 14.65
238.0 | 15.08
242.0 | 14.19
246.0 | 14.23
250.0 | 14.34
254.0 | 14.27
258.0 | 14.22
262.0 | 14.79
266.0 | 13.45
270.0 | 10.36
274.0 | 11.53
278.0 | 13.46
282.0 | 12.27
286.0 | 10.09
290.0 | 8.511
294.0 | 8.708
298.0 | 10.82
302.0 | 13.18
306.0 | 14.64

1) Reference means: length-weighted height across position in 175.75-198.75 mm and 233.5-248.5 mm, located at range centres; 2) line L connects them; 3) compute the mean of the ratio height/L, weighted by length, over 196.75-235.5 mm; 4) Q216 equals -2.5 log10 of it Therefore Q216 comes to -0.108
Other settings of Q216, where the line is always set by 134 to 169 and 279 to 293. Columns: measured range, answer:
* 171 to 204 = 0.12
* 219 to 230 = -0.22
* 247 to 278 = -0.22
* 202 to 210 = -0.17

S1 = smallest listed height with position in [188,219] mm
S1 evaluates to 11.05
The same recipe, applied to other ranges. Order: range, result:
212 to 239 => 14.07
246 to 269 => 13.45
